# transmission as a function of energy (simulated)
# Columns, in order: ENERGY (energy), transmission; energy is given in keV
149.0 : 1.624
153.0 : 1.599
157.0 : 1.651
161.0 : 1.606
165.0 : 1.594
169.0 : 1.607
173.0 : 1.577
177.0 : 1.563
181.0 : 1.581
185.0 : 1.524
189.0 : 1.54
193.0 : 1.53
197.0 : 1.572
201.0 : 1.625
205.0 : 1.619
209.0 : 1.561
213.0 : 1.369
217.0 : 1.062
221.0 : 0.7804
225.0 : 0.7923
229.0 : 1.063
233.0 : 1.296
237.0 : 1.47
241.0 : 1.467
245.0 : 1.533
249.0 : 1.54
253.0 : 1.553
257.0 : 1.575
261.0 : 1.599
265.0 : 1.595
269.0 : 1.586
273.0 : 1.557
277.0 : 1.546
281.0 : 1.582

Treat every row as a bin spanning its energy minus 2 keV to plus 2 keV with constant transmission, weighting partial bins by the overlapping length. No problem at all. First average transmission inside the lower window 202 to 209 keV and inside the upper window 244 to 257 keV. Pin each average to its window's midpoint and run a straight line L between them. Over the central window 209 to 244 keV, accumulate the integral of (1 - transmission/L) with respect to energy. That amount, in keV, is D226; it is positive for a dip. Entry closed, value 8.5 keV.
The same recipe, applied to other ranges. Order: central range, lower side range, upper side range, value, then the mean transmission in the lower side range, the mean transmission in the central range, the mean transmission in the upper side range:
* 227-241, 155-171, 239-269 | 2.4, 1.61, 1.3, 1.55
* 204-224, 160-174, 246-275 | 4.4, 1.6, 1.24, 1.57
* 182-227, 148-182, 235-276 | 6.1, 1.6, 1.37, 1.55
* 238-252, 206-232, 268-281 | -1.9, 1.13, 1.51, 1.56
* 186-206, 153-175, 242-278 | 0.2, 1.61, 1.57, 1.56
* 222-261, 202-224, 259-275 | 2.2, 1.27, 1.36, 1.58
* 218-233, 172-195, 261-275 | 5.9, 1.55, 0.946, 1.58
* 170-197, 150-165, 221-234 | -3.4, 1.62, 1.56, 0.99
